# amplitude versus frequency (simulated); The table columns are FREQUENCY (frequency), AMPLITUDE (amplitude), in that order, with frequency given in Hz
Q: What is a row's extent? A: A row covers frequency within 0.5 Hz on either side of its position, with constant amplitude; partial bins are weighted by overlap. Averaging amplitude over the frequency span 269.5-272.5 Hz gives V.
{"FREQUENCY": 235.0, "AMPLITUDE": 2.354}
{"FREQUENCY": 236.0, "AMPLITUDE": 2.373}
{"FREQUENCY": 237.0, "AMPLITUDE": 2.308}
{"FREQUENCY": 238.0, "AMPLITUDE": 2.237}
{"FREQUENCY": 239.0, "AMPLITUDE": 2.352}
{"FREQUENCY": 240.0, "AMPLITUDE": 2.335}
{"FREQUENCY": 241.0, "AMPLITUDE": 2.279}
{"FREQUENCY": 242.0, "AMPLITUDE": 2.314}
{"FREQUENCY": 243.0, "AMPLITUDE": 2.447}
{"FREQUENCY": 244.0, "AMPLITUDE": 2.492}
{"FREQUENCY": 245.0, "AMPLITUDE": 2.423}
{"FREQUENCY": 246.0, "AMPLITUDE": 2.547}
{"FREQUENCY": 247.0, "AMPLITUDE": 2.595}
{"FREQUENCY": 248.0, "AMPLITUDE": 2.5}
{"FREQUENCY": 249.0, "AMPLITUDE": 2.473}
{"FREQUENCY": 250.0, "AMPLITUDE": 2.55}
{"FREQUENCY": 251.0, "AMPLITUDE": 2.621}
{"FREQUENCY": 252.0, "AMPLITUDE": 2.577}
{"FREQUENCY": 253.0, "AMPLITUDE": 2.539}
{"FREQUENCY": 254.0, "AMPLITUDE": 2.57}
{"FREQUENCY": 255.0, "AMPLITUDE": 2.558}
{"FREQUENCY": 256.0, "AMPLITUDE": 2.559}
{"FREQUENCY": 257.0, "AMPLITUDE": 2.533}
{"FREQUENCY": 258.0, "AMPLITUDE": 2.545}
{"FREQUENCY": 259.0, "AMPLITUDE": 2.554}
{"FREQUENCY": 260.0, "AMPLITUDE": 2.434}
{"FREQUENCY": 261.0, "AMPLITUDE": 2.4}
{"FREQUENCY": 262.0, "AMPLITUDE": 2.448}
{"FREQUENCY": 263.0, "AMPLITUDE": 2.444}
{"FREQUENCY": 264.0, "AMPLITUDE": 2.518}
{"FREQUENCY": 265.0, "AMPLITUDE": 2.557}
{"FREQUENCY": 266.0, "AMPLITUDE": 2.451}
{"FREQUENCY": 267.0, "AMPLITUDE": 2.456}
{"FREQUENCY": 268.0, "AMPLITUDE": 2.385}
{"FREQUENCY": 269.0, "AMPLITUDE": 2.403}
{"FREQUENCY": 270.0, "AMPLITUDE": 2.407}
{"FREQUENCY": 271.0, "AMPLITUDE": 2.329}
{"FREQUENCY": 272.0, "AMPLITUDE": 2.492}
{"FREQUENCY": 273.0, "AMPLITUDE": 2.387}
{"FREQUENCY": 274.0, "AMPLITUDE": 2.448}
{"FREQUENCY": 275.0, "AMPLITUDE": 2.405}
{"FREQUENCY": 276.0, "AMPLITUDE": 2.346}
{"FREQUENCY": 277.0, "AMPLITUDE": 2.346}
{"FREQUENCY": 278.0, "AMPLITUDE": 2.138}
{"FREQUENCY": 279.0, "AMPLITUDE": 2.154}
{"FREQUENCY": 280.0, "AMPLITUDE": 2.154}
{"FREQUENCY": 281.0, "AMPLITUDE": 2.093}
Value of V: 2.41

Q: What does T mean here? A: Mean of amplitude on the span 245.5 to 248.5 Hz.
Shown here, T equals 2.55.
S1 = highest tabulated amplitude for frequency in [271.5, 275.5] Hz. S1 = 2.492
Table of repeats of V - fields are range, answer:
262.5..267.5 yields 2.49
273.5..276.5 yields 2.4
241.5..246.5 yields 2.44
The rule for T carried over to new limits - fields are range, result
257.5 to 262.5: 2.48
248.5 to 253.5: 2.55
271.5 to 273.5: 2.44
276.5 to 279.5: 2.21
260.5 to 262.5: 2.42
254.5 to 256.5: 2.56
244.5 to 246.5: 2.49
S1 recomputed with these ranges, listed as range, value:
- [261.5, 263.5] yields 2.448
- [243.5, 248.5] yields 2.595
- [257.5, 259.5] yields 2.554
